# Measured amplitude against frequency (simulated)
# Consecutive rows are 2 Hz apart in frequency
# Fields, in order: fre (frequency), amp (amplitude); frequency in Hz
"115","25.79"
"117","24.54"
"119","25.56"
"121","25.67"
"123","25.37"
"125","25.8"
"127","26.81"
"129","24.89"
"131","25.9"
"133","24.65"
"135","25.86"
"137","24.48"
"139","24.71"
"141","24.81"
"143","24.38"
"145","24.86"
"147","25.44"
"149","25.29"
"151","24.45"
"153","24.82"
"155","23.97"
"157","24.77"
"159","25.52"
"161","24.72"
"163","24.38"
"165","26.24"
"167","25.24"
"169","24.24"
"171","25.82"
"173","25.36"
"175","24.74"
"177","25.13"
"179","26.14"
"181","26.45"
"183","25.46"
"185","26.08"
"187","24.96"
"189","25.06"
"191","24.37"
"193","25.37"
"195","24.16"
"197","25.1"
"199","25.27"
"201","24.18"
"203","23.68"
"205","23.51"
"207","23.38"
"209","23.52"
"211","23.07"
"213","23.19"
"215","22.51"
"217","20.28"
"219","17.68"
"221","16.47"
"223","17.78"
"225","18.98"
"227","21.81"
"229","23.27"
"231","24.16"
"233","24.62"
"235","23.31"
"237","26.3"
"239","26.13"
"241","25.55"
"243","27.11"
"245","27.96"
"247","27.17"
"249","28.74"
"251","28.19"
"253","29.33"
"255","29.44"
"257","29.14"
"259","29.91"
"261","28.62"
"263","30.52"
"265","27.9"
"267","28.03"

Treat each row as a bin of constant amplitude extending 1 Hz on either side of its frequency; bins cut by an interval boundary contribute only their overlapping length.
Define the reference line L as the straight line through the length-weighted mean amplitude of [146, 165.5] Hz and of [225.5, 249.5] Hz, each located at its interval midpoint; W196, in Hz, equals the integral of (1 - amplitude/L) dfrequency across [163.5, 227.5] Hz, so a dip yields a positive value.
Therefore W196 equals 3.8 Hz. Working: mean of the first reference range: 24.9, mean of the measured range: 23.6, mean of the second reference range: 25.3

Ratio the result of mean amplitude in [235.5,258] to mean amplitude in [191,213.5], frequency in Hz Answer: 1.15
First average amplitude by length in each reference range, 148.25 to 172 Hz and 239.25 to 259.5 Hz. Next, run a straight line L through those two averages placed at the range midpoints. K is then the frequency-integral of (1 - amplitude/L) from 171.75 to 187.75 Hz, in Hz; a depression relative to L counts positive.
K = 0.1 Hz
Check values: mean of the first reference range 25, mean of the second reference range 28.1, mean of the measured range 25.6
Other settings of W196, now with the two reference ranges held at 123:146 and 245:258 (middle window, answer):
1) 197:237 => 7.6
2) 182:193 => 0.6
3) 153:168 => 0.6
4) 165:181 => 0.6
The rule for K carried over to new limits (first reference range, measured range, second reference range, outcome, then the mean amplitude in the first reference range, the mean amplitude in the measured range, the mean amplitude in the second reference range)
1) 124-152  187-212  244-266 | 2.6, 25.2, 24.3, 28.8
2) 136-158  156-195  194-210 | -1.3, 24.7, 25.2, 24.1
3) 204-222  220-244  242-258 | 2.1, 21.5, 23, 28.4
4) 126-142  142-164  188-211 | 0.2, 25.3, 24.8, 24.3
